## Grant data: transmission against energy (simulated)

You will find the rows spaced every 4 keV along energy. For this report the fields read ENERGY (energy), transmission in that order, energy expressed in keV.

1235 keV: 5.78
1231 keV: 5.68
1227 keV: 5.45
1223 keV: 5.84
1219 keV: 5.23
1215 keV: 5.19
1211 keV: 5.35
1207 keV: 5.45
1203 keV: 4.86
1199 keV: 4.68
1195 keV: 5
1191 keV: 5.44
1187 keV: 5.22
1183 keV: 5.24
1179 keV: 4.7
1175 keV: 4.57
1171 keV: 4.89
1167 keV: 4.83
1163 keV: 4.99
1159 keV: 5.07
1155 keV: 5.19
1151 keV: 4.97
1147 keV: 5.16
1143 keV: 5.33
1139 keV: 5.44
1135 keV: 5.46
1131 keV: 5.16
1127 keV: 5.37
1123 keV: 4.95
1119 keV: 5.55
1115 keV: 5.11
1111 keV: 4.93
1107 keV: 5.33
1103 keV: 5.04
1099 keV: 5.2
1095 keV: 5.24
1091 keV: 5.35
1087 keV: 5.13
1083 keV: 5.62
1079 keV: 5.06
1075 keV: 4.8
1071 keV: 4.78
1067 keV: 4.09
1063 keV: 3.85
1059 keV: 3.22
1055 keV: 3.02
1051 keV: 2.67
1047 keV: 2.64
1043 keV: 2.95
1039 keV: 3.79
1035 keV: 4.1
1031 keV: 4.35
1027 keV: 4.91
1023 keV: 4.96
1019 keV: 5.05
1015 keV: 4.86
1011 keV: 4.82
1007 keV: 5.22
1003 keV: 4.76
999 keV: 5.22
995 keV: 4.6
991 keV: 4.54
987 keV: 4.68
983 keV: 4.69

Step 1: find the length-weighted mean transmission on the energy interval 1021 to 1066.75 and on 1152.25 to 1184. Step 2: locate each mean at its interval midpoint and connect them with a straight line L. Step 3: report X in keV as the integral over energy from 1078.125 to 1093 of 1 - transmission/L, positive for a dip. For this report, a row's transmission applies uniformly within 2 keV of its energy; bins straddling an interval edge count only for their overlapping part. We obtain -4.4 keV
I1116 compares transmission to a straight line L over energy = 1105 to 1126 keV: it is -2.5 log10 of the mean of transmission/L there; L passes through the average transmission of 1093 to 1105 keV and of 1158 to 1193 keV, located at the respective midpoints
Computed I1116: -0.01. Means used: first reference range 5.16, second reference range 4.99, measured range 5.18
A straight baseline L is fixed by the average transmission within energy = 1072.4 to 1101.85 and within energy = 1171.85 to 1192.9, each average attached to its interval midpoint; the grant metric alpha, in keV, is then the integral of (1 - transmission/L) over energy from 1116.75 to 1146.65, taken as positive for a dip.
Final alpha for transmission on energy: -1.2 keV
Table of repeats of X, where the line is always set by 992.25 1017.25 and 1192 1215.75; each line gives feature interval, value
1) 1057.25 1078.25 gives 3.2 keV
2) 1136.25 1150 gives -0.7 keV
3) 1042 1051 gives 4.0 keV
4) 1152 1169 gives 0.1 keV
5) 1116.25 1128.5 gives -0.6 keV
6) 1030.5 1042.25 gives 2.4 keV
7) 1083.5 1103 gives -1.0 keV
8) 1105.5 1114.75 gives -0.2 keV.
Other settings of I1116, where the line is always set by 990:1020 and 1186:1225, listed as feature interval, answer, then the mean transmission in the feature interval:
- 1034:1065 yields 0.46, 3.25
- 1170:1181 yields 0.10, 4.7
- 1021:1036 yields 0.07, 4.61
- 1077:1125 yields -0.03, 5.21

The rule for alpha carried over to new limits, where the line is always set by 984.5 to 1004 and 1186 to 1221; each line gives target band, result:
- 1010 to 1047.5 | 4.1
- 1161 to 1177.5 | 0.9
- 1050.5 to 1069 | 5.5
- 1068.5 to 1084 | -0.3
